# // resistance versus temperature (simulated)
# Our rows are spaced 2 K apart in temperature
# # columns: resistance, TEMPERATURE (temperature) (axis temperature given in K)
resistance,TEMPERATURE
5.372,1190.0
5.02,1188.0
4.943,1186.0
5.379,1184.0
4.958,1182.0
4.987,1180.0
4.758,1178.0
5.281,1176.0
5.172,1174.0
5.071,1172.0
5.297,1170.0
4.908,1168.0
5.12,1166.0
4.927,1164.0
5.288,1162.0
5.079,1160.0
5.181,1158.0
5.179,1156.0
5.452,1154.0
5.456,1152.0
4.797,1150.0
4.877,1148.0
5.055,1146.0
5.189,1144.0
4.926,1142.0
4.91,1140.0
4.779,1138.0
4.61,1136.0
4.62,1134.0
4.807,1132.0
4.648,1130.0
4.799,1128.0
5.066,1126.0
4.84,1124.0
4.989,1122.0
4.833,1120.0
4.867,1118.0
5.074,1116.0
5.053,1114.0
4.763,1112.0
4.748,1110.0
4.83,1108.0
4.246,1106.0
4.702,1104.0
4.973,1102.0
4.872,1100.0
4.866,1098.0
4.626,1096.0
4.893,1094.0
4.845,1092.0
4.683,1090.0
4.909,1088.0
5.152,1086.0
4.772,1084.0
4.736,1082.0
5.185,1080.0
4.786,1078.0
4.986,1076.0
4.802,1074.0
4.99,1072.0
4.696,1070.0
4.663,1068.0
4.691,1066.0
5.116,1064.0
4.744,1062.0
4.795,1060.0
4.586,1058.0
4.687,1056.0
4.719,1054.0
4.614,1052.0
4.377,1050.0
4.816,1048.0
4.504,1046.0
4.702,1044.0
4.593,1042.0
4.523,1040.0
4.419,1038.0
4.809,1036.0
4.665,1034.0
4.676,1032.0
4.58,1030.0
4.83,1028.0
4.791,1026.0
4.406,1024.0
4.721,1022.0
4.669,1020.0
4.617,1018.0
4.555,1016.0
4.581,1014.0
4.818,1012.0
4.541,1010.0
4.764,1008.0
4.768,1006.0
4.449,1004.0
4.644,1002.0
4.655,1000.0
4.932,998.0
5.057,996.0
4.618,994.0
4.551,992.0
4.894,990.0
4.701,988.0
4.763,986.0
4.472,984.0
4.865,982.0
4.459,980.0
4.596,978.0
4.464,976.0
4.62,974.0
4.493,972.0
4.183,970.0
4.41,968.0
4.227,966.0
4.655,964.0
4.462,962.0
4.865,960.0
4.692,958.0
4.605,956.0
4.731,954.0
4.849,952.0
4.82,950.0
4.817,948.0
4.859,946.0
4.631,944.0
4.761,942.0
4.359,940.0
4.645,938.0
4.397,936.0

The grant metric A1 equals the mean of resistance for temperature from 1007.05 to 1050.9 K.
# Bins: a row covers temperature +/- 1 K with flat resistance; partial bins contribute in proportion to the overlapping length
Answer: 4.63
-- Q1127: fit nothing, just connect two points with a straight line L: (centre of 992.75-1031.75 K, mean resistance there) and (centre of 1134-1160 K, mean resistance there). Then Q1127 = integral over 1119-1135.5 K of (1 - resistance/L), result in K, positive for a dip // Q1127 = 0.5 K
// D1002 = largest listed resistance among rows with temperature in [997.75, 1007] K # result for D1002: 4.932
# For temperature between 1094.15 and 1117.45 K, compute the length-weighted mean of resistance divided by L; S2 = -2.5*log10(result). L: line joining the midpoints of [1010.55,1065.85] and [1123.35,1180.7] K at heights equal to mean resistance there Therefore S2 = 0.01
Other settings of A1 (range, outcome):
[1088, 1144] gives 4.82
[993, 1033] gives 4.68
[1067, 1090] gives 4.87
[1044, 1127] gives 4.81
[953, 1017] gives 4.63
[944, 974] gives 4.62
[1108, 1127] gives 4.91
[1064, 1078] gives 4.83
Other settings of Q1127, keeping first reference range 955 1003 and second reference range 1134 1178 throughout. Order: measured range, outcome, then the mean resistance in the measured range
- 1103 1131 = 0.8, 4.82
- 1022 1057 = 1.0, 4.63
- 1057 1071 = 0.2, 4.76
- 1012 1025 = 0.3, 4.61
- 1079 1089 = -0.1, 4.95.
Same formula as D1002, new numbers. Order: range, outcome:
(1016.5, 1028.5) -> 4.83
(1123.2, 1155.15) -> 5.456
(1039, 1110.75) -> 5.185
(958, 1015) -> 5.057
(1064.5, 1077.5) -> 4.99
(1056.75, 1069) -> 5.116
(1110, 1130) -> 5.074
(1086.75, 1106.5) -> 4.973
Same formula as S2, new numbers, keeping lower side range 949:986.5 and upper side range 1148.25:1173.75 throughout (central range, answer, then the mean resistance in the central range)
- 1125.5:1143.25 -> 0.06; 4.79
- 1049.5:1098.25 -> 0.02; 4.8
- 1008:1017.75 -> 0.02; 4.64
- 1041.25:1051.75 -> 0.05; 4.6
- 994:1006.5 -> -0.01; 4.74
